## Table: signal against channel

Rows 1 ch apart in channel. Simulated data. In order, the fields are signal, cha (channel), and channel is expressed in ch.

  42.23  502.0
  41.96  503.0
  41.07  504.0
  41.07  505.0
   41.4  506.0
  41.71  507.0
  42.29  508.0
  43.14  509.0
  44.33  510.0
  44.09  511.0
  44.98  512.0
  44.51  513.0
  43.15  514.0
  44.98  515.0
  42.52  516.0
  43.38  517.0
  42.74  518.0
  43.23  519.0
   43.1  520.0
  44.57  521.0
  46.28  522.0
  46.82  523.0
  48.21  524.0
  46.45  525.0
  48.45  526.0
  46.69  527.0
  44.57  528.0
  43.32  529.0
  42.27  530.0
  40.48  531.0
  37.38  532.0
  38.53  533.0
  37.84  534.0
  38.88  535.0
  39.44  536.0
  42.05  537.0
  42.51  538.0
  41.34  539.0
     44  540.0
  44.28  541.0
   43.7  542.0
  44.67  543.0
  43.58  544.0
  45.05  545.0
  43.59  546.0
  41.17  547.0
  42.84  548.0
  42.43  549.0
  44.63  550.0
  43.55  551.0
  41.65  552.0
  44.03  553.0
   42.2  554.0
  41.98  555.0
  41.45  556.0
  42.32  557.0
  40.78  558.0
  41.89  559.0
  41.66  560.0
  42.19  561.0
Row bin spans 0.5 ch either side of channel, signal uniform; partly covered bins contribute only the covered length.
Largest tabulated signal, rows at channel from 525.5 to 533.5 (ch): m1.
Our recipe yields 48.45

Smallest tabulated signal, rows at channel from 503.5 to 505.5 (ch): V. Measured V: 41.07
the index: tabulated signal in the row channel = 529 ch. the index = 43.32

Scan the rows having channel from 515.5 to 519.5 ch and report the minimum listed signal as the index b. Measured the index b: 42.52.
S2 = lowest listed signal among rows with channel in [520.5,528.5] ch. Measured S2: 44.57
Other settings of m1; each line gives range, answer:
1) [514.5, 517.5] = 44.98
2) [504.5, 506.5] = 41.4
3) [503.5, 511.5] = 44.33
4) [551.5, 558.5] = 44.03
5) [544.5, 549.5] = 45.05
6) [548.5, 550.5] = 44.63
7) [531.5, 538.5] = 42.51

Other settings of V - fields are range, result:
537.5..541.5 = 41.34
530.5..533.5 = 37.38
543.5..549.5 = 41.17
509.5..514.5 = 43.15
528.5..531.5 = 40.48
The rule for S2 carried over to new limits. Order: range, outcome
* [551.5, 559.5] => 40.78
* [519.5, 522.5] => 43.1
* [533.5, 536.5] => 37.84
